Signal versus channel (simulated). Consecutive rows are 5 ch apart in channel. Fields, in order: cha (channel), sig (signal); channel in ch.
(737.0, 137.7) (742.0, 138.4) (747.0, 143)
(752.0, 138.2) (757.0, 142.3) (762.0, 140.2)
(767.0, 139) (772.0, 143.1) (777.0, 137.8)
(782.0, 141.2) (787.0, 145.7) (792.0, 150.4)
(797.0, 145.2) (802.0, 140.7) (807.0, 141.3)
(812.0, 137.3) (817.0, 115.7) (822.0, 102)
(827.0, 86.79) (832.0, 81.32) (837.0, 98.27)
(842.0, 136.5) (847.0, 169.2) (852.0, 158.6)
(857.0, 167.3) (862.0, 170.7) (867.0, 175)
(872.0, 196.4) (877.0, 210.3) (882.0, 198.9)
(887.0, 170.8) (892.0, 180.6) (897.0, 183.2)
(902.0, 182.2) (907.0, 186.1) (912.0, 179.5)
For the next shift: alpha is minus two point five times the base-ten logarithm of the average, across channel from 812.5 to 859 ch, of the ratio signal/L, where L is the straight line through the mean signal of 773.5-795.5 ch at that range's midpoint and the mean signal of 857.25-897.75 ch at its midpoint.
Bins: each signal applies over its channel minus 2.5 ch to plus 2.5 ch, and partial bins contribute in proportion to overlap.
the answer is 0.324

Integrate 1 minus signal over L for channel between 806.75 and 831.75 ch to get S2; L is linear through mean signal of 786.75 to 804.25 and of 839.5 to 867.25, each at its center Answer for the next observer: 6.7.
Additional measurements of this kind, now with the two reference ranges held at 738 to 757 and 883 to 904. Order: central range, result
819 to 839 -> 8.6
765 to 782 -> 0.8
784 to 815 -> 2.3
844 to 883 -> -1.6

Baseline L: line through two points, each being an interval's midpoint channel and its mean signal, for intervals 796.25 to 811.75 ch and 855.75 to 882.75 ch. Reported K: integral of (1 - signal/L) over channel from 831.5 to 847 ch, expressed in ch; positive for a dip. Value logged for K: 4.45 ch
